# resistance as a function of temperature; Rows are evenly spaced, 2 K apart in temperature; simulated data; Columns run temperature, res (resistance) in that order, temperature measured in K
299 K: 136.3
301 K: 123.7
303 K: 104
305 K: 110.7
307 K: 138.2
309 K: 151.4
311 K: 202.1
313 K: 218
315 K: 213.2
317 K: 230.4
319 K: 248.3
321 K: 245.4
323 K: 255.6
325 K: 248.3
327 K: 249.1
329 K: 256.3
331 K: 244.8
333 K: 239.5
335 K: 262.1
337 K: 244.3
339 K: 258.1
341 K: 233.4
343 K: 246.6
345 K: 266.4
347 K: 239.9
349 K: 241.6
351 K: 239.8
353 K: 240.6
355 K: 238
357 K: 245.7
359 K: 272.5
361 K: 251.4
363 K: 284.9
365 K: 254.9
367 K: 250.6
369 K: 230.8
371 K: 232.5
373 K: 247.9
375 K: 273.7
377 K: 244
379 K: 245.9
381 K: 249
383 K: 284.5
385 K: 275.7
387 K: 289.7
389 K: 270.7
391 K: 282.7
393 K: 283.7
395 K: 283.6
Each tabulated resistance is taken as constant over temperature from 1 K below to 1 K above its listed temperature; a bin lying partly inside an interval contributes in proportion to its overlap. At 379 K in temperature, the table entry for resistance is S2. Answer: 245.9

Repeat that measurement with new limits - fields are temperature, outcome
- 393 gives 283.7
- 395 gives 283.6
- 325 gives 248.3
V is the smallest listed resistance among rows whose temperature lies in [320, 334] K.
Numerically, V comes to 239.5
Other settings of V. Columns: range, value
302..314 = 104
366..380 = 230.8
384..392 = 270.7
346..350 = 239.9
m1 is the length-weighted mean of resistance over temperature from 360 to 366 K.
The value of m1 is 264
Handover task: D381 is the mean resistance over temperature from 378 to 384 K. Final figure 260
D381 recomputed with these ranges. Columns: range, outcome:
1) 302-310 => 126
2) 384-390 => 279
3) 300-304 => 114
